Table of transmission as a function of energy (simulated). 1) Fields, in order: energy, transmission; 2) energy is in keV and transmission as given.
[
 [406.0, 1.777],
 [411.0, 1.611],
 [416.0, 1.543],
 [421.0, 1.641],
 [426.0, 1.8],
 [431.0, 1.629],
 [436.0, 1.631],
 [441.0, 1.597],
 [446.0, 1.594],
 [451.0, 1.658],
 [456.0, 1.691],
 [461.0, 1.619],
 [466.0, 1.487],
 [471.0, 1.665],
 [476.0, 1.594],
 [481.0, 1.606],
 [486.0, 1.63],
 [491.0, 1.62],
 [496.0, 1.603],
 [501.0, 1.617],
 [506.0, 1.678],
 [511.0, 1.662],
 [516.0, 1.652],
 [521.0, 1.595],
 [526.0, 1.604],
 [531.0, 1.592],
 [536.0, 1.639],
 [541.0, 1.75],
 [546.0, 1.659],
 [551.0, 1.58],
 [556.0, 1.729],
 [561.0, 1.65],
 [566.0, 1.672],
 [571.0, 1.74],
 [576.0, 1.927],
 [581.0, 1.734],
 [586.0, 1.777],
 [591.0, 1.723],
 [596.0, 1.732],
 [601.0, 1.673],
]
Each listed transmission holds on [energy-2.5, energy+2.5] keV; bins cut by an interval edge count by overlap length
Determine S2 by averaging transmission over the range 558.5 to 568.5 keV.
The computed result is 1.66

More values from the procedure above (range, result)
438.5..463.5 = 1.63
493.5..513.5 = 1.64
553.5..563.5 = 1.69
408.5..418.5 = 1.58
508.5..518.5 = 1.66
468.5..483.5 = 1.62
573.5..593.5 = 1.79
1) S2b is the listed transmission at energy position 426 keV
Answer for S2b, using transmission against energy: 1.8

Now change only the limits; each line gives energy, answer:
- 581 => 1.734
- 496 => 1.603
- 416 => 1.543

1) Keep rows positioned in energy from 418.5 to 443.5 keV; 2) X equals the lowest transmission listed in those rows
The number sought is 1.597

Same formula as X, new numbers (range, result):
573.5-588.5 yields 1.734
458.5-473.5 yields 1.487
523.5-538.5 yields 1.592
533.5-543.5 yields 1.639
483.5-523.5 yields 1.595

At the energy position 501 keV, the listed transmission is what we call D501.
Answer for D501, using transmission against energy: 1.617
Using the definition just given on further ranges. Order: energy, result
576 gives 1.927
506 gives 1.678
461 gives 1.619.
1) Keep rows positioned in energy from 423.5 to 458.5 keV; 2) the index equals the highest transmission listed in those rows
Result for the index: 1.8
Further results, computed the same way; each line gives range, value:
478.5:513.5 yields 1.678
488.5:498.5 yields 1.62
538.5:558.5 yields 1.75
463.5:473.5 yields 1.665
